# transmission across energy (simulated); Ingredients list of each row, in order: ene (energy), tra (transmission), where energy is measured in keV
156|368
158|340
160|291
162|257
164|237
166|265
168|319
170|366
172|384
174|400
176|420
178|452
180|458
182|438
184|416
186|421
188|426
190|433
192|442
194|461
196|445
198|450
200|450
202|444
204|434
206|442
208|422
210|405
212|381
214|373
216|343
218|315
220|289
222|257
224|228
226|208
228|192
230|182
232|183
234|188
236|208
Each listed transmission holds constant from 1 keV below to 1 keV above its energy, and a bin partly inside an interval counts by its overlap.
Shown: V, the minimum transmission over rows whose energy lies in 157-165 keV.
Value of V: 237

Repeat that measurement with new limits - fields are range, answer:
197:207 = 434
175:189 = 416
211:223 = 257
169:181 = 366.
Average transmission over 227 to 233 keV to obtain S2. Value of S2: 186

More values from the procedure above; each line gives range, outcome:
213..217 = 358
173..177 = 410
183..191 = 424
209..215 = 386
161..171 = 289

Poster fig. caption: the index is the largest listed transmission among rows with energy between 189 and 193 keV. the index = 442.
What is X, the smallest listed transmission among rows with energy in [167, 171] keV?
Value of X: 319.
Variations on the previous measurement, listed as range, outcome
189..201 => 433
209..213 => 381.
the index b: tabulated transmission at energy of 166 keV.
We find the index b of 265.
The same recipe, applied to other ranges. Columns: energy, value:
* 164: 237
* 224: 228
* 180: 458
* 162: 257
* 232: 183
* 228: 192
